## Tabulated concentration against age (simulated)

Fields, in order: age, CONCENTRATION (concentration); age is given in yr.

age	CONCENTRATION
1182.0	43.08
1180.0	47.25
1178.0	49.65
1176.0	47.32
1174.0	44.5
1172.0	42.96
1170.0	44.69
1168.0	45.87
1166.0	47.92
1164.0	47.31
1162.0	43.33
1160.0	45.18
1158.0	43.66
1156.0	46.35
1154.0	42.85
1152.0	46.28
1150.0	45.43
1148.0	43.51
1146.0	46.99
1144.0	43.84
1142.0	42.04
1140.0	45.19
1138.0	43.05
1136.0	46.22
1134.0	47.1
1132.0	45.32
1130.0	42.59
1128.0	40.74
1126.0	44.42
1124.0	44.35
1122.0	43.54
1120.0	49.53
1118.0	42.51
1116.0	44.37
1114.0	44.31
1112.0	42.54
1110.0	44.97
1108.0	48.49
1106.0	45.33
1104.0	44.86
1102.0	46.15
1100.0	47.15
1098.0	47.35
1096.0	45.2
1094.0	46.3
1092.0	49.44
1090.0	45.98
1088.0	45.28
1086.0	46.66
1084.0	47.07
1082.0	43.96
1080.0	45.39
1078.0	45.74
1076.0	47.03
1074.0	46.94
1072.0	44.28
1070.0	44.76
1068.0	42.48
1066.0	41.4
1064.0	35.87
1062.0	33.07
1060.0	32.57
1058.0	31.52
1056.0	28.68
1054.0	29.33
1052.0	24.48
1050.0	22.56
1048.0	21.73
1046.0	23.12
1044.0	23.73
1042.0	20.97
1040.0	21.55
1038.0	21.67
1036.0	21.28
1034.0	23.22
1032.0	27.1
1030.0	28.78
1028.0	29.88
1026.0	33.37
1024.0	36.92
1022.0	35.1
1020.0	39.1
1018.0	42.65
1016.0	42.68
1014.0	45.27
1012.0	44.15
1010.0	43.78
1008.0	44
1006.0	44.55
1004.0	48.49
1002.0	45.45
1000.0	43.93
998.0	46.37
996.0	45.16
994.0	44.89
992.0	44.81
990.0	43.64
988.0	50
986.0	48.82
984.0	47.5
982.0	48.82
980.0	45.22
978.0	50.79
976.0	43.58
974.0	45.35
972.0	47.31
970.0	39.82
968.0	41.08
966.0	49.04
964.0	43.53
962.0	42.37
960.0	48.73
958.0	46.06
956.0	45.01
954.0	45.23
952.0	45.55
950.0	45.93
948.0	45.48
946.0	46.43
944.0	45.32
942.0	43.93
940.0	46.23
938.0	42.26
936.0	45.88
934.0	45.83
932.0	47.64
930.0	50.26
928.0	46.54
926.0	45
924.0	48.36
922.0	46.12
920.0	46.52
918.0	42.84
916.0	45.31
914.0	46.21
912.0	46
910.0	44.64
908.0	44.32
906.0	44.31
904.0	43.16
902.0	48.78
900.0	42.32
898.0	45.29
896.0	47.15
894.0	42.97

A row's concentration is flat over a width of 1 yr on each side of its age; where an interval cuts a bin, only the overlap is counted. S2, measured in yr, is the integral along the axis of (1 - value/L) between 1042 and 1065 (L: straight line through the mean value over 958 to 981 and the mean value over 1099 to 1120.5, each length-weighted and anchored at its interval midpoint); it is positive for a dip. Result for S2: 9.0 yr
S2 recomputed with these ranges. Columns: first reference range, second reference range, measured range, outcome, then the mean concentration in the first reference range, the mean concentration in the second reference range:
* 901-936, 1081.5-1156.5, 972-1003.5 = -0.4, 46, 45.2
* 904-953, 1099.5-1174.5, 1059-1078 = 1.7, 45.7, 44.9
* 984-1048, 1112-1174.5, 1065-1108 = -4.6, 37.2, 44.7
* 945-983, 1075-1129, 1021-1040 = 7.2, 45.5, 45.5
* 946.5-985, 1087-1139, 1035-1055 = 9.9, 45.6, 45.3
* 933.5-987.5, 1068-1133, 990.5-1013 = 0.3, 45.6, 45.3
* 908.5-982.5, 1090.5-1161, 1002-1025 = 1.5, 45.7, 45.1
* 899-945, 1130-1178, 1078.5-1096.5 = -0.4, 45.6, 45.1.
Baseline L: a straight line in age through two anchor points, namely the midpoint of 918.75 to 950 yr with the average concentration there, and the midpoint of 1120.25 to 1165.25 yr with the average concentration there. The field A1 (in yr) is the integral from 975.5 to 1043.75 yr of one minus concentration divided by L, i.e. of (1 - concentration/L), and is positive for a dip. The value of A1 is 9.39 yr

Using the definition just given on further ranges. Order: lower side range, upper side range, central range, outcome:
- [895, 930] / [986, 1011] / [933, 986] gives 0.0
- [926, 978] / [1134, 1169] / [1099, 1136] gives 0.2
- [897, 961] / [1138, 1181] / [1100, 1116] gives 0.0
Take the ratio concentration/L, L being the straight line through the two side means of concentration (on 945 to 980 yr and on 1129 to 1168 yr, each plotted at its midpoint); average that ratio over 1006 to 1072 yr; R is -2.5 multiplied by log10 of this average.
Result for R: 0.35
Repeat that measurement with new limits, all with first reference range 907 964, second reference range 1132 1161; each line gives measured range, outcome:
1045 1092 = 0.185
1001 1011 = 0.004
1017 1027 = 0.208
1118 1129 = 0.015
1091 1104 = -0.041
